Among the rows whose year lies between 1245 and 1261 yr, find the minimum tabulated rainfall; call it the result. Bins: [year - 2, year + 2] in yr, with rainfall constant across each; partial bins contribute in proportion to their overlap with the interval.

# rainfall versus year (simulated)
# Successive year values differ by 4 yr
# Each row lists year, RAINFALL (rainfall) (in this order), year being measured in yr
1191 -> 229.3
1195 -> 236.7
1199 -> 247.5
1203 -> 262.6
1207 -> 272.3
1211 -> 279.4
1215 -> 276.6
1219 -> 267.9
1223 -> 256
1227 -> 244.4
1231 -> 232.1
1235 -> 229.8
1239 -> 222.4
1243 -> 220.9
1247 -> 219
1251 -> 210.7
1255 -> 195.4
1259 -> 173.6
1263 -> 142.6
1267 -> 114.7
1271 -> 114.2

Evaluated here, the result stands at 173.6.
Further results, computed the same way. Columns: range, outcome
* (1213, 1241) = 222.4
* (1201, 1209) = 262.6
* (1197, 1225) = 247.5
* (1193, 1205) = 236.7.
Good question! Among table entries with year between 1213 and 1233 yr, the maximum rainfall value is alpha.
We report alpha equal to 276.6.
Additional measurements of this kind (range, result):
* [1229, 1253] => 232.1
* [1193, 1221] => 279.4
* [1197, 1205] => 262.6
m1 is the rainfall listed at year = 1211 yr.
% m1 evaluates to 279.4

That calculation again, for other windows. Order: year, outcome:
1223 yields 256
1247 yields 219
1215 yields 276.6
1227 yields 244.4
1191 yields 229.3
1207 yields 272.3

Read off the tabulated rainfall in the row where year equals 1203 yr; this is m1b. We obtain 262.6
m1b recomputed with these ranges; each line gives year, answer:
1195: 236.7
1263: 142.6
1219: 267.9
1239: 222.4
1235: 229.8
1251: 210.7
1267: 114.7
